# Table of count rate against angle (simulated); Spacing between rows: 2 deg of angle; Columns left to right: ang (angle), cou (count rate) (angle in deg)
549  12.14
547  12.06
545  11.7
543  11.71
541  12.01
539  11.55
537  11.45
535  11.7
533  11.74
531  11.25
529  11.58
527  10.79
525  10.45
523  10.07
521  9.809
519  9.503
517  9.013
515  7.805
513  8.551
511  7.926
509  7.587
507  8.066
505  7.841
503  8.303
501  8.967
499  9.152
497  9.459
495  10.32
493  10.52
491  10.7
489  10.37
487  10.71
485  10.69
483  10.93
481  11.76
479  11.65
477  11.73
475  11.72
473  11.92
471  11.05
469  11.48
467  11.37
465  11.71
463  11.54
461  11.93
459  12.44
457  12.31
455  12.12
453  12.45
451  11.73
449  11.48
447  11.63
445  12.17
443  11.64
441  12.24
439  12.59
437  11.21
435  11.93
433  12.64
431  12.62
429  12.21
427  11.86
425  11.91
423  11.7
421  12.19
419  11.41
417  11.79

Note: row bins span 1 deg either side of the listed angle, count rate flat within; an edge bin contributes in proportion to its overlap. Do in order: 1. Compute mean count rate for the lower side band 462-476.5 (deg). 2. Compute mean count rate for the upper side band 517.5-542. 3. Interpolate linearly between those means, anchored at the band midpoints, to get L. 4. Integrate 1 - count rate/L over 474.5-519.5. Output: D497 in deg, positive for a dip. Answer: 6.4 deg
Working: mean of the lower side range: 11.5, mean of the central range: 9.69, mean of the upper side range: 11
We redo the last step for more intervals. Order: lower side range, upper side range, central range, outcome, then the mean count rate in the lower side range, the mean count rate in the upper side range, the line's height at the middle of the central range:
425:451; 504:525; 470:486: -1.8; 12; 8.7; 10.3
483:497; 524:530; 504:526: 4.1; 10.5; 10.9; 10.8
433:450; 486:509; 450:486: -3.3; 11.9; 9.41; 10.7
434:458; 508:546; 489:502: 1.3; 12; 10.3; 11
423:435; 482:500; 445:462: -0.9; 12.2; 10.3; 11.4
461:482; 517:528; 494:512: 3.4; 11.6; 10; 10.6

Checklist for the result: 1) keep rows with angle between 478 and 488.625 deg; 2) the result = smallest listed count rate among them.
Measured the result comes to 10.69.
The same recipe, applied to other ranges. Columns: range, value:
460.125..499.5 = 9.152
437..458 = 11.21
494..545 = 7.587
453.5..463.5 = 11.54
